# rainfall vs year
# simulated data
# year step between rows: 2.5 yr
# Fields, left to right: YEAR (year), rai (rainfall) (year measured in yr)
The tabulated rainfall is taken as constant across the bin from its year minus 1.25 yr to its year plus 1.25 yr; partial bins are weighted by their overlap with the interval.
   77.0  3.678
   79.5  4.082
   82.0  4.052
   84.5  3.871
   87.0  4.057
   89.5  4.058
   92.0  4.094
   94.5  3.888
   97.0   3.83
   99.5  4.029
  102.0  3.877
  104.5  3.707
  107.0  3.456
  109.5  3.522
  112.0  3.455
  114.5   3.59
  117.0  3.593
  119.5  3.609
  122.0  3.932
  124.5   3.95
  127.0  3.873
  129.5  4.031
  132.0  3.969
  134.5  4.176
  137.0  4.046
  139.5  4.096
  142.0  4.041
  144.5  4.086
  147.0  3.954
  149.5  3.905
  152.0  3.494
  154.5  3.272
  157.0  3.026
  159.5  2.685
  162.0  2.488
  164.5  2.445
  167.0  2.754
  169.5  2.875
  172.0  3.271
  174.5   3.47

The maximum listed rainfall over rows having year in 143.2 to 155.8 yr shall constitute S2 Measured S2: 4.086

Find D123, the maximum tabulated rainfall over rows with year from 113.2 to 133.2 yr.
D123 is 4.031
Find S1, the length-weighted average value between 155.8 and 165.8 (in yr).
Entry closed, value 2.66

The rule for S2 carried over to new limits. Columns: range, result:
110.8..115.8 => 3.59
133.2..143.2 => 4.176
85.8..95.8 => 4.094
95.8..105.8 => 4.029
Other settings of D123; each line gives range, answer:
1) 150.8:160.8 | 3.494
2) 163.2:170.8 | 2.875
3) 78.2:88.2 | 4.082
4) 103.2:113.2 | 3.707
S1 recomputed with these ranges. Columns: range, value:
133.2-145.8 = 4.09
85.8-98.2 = 3.99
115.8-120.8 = 3.6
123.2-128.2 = 3.91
